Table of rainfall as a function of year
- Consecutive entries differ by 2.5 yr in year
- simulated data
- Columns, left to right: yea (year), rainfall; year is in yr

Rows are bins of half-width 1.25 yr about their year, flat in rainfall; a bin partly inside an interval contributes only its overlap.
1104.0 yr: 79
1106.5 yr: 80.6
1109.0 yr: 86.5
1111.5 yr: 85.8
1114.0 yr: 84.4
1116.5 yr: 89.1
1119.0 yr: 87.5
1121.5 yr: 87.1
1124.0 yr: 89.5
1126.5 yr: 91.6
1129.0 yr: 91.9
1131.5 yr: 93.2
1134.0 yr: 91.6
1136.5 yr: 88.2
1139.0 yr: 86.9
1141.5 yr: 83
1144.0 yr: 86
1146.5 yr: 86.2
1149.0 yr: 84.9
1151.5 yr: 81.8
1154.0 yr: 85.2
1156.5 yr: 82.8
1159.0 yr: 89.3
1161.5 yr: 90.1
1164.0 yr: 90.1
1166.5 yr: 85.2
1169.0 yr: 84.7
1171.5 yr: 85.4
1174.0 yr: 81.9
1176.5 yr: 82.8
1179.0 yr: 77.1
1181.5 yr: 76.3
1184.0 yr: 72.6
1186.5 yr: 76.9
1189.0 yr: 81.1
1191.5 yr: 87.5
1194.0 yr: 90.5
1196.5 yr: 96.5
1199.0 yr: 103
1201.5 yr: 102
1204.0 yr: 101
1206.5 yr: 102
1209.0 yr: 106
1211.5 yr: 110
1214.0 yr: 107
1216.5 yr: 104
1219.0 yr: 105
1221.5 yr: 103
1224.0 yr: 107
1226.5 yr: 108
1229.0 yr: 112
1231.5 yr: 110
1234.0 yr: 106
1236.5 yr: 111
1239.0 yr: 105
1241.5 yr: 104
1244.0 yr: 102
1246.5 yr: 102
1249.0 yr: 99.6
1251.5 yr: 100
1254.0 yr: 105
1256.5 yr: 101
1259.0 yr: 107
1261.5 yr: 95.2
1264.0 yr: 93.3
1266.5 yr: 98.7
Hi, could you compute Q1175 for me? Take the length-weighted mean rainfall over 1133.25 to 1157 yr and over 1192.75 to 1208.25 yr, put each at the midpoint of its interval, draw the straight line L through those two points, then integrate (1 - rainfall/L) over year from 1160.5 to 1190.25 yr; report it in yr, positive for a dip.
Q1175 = 3.5 yr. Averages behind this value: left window 85.6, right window 99.4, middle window 81.9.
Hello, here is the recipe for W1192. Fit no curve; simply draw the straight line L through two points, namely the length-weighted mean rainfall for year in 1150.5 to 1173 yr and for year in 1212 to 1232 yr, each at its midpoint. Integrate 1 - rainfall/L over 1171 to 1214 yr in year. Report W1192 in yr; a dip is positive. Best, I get 2.81 yr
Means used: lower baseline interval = 86.1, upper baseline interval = 107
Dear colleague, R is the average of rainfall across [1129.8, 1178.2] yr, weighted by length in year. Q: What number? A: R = 86.2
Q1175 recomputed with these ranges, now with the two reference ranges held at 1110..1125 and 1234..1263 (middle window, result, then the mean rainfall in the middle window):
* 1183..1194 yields 1.7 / 80.9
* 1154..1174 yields 1.4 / 86.4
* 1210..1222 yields -0.8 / 106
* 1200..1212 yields -0.7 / 104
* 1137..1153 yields 1.0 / 85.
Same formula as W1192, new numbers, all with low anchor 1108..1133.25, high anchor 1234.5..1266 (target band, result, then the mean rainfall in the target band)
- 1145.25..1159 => 1.10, 84.6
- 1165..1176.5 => 1.18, 84.3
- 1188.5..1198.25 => 0.61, 90.2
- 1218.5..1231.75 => -1.06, 107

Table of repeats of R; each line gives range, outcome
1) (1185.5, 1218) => 97.7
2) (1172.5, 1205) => 86.7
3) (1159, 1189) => 82.4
